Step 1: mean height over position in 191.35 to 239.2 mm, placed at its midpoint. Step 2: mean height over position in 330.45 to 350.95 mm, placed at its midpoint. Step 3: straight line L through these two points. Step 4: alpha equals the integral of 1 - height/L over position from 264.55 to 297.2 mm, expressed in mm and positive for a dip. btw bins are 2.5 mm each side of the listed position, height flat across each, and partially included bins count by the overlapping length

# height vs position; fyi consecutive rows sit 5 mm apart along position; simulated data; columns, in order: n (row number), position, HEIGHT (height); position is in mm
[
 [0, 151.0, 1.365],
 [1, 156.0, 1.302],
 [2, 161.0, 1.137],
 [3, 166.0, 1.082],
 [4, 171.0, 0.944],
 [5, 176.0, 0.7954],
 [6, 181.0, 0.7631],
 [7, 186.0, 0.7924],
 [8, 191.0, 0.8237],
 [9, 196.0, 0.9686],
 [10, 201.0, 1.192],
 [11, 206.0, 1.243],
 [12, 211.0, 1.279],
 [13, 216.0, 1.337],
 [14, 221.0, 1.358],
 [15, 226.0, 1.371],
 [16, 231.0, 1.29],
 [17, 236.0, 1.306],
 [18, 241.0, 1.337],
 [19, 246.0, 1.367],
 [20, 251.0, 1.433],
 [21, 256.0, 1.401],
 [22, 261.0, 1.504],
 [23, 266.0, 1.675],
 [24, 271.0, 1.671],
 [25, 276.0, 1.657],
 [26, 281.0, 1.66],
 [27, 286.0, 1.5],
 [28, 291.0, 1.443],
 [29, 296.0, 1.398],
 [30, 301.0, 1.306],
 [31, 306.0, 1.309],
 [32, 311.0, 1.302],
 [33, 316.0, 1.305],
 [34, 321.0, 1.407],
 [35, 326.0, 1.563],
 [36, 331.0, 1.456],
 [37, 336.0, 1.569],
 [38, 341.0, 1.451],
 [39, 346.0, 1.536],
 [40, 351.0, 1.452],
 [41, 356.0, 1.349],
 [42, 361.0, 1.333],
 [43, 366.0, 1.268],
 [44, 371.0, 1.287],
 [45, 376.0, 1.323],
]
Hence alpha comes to -4.7 mm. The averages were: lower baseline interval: 1.24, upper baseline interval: 1.5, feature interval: 1.58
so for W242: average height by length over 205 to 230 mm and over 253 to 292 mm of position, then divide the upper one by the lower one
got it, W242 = 1.2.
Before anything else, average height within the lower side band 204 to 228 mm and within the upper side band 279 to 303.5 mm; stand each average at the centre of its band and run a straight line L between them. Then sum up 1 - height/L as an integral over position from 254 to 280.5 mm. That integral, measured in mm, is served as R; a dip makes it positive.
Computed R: -3.3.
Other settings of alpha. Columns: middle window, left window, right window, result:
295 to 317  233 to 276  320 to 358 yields 2.3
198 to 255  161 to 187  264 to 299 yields -4.4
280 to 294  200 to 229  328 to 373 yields -1.6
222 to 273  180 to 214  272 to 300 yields -4.7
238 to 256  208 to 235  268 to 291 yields 0.8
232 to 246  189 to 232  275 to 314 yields -0.4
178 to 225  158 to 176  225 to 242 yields 3.9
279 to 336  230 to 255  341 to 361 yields -1.1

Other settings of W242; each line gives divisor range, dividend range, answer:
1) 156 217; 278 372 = 1.37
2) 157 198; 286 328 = 1.49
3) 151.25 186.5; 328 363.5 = 1.44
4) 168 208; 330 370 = 1.51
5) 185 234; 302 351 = 1.21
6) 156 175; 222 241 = 1.24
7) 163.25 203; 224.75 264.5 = 1.51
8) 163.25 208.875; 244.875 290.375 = 1.61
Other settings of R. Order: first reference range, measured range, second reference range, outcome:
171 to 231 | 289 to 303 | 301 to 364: -0.6 mm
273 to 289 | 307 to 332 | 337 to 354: 2.2 mm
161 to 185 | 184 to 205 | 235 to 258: 1.7 mm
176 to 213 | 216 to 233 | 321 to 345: -3.7 mm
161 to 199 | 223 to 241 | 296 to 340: -3.9 mm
